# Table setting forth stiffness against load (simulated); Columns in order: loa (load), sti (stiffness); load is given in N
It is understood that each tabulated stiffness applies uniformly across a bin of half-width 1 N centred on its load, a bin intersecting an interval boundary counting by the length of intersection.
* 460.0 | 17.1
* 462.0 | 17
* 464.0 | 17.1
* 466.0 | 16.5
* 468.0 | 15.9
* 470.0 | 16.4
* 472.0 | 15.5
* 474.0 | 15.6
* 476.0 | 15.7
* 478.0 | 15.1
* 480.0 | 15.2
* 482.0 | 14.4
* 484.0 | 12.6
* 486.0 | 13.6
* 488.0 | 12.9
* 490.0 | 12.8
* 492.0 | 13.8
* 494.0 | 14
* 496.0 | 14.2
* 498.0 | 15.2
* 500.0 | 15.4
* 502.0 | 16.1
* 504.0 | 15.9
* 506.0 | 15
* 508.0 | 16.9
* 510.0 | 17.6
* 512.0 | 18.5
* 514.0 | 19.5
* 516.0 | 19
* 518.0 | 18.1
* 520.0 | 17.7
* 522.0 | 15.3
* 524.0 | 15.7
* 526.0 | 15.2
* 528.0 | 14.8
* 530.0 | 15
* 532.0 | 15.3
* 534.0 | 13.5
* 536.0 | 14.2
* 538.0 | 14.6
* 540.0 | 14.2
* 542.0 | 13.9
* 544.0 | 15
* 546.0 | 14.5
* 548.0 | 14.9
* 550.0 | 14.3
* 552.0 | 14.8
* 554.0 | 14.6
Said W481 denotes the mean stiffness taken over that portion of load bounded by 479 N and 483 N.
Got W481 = 14.8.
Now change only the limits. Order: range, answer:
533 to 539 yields 14.1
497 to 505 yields 15.6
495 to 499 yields 14.7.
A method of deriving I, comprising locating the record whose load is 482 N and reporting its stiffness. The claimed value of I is 14.4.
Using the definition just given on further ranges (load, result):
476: 15.7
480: 15.2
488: 12.9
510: 17.6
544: 15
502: 16.1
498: 15.2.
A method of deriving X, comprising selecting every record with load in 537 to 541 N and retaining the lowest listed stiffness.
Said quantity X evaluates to 14.2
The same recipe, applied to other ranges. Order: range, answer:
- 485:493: 12.8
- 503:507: 15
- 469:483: 14.4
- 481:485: 12.6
